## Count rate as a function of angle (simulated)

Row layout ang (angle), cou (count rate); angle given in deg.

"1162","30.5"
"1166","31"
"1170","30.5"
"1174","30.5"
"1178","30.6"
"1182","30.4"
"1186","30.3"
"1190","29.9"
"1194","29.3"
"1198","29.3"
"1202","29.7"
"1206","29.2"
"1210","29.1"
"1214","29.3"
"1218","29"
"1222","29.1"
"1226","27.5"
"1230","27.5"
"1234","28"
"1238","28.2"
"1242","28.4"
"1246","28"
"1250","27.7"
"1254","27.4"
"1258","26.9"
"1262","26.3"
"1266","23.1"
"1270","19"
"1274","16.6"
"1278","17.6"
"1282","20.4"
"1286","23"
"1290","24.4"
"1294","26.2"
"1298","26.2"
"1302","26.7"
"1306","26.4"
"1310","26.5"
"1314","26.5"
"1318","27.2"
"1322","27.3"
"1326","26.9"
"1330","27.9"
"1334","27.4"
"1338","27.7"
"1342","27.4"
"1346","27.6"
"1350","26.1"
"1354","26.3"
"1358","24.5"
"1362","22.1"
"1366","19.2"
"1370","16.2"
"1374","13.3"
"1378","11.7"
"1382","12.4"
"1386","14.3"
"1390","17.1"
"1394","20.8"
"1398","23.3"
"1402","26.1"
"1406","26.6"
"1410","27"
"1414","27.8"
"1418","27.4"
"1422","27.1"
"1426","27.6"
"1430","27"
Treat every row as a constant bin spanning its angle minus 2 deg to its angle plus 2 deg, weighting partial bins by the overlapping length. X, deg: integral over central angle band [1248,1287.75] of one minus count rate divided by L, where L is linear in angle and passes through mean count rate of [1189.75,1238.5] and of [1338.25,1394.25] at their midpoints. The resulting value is 4.7 deg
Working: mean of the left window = 28.8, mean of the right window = 20.1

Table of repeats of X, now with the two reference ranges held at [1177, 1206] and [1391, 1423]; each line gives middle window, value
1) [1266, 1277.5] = 3.9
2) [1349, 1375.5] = 5.4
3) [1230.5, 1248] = 0.5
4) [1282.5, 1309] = 2.4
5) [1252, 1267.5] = 1.3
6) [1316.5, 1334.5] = -0.1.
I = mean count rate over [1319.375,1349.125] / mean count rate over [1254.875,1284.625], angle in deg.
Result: 1.3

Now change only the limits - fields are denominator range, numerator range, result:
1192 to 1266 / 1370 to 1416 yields 0.70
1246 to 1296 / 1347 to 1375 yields 0.92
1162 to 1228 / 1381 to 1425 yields 0.78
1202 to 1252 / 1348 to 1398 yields 0.66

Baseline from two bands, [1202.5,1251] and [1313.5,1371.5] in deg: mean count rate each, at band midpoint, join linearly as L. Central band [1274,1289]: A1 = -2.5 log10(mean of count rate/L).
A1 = 0.32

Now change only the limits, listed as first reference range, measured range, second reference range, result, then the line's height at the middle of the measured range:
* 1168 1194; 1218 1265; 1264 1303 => -0.09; 25.5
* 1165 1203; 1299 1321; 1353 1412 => -0.13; 23.7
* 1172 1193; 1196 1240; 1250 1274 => -0.05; 27.5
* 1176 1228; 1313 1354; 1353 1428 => -0.14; 23.9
